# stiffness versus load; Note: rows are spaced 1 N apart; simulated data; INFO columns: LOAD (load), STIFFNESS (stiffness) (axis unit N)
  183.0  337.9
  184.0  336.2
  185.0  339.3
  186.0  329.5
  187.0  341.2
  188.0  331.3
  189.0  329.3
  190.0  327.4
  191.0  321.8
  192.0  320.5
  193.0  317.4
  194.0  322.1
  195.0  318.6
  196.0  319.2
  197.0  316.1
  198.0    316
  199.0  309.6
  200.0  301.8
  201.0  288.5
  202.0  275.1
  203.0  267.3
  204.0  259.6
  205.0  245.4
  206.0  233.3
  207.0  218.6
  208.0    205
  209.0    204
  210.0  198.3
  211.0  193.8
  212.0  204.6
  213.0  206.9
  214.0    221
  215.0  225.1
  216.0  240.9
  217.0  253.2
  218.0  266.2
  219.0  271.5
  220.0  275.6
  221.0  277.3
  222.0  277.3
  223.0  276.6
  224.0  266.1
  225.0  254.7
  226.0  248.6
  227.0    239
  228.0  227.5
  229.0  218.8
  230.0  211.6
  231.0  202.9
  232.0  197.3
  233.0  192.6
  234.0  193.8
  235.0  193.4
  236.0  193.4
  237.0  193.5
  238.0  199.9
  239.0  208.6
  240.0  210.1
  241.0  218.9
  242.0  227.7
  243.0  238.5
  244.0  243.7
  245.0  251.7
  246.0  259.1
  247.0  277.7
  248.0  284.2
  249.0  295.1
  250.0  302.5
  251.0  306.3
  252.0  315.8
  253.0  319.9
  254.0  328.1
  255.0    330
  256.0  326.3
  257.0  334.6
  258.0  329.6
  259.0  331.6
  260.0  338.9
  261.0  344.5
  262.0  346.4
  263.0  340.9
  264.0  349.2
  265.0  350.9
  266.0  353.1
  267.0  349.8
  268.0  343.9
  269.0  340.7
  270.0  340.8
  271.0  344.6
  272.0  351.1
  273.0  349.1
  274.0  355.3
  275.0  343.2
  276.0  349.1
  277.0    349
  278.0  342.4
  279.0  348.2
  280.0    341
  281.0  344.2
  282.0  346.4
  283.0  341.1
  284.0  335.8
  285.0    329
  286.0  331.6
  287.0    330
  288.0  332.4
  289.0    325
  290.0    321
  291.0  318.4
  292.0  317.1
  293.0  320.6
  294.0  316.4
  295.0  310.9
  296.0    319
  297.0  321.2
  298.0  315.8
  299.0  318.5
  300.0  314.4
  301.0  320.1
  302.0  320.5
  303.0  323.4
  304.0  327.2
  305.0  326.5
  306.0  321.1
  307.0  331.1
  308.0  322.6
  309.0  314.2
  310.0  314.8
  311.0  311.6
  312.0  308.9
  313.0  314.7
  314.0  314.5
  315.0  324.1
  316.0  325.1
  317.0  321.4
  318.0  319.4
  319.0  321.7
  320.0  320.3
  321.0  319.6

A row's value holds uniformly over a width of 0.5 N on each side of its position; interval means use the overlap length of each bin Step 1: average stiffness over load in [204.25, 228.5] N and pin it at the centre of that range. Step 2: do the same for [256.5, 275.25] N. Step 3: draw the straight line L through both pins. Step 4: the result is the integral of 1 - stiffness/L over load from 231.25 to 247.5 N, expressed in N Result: 3.9 N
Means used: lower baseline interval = 239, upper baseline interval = 344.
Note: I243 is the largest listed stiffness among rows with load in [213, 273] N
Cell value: 353.1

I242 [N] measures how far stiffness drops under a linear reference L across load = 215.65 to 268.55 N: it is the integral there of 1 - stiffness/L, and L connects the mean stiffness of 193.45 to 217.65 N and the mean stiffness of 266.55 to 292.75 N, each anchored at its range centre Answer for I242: 4.60 N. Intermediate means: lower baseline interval 256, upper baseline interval 339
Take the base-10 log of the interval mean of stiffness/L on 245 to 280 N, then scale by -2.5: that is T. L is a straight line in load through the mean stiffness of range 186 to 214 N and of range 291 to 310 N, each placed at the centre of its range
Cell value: -0.09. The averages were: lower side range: 277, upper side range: 320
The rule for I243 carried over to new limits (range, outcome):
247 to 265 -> 350.9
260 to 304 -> 355.3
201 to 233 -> 288.5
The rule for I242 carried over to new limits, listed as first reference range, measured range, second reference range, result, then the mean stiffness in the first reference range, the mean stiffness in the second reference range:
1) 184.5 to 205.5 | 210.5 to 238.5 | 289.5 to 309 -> 7.4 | 309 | 320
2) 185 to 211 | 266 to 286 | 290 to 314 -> -2.2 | 288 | 319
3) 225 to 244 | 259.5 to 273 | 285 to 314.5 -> -4.1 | 214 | 320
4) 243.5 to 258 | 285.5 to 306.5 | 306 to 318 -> -0.5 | 299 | 319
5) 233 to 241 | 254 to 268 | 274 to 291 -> -3.5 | 200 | 338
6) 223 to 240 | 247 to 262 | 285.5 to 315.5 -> -4.1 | 217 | 320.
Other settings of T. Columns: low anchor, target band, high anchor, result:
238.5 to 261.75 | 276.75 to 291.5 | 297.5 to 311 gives -0.09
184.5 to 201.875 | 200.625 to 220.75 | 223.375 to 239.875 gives 0.14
